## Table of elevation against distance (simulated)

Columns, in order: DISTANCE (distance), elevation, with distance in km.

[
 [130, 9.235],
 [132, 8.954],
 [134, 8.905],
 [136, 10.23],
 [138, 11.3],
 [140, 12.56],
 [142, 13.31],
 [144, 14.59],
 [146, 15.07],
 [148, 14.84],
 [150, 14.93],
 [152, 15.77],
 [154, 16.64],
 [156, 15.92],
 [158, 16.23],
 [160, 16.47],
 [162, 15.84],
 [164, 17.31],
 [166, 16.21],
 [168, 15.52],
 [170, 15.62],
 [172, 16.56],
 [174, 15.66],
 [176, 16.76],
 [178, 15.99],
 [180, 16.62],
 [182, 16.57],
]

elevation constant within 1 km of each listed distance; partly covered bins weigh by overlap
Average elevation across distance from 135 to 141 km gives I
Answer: 11.4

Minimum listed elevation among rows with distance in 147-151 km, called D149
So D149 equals 14.84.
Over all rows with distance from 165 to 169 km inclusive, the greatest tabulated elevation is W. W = 16.21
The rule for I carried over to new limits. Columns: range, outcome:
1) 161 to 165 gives 16.6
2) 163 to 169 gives 16.3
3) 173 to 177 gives 16.2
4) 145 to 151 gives 14.9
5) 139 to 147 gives 13.9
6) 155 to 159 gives 16.1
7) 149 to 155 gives 15.8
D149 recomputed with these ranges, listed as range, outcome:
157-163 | 15.84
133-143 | 8.905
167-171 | 15.52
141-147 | 13.31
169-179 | 15.62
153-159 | 15.92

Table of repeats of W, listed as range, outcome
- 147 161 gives 16.64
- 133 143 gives 13.31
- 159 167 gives 17.31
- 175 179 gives 16.76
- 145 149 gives 15.07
